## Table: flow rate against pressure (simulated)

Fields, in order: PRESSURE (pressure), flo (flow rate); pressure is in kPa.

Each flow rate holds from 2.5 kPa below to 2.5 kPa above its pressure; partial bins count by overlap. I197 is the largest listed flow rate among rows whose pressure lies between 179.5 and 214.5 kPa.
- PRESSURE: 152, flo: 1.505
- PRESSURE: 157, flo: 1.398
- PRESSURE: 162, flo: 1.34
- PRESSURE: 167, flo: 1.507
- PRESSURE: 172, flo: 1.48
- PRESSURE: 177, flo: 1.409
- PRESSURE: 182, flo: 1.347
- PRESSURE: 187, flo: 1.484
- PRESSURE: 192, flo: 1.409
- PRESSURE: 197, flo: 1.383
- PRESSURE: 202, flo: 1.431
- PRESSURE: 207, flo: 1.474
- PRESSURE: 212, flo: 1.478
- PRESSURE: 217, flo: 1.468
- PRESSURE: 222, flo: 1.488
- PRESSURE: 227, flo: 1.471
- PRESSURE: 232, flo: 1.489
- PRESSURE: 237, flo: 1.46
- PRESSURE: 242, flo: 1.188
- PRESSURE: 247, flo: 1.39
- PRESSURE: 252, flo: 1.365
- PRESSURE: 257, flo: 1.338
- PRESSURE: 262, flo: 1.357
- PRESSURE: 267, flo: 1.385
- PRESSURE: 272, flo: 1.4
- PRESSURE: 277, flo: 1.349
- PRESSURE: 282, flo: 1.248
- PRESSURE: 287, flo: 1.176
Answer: 1.484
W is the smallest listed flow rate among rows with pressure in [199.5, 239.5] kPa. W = 1.431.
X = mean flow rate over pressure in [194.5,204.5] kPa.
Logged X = 1.41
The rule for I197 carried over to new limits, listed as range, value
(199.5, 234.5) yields 1.489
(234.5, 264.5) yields 1.46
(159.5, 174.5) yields 1.507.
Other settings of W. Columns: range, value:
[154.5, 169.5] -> 1.34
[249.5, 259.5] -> 1.338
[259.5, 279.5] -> 1.349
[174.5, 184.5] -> 1.347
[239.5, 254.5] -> 1.188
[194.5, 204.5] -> 1.383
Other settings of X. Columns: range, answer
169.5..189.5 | 1.43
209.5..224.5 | 1.48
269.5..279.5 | 1.37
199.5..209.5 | 1.45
